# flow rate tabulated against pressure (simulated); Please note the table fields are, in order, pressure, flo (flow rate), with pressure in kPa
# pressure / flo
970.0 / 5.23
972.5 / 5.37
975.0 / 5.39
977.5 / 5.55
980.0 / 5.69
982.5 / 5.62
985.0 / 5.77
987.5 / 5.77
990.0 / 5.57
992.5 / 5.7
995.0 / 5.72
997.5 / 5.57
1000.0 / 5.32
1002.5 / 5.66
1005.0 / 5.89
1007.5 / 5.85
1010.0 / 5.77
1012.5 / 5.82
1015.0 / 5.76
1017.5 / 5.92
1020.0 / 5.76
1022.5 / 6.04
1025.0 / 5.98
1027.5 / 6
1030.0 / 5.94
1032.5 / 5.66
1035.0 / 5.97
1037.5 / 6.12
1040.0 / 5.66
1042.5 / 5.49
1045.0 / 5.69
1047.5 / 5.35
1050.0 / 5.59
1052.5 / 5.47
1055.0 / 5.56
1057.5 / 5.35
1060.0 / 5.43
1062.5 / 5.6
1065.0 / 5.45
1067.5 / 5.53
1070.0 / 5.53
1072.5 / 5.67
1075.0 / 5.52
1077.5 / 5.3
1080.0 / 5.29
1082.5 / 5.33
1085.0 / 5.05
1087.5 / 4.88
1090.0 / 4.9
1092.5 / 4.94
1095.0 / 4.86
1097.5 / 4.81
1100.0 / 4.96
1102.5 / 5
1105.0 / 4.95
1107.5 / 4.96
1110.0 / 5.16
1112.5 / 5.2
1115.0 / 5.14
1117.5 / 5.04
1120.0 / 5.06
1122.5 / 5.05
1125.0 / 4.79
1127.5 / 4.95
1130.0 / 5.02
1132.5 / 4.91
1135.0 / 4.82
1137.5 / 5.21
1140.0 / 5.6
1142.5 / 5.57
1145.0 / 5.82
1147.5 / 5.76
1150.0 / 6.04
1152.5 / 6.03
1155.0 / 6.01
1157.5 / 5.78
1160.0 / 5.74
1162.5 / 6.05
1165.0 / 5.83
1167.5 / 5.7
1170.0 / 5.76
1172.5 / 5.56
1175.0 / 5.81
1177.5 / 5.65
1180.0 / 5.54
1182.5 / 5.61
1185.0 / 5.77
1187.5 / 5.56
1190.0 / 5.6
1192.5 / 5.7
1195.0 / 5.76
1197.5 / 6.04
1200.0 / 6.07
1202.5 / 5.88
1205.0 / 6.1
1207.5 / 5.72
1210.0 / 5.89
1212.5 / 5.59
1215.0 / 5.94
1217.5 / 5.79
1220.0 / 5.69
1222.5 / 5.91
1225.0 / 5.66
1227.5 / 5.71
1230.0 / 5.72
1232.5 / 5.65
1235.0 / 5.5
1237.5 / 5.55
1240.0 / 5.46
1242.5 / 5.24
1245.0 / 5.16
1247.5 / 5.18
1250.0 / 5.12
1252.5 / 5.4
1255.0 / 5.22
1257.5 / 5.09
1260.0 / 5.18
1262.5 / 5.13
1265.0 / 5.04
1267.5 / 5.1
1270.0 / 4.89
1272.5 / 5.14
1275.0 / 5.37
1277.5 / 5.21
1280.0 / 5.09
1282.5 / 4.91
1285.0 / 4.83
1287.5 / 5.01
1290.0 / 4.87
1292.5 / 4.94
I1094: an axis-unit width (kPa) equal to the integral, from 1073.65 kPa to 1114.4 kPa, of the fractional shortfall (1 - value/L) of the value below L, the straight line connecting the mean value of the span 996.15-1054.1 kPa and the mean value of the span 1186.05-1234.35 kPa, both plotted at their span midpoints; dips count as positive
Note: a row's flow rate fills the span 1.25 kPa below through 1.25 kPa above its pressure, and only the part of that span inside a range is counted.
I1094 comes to 4.9 kPa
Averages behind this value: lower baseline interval 5.75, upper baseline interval 5.78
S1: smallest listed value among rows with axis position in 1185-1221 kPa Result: 5.56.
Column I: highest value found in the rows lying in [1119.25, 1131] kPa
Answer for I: 5.06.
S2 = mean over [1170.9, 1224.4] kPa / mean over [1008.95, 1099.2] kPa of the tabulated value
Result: 1.04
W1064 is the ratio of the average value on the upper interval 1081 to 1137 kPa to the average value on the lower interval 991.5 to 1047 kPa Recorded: 0.86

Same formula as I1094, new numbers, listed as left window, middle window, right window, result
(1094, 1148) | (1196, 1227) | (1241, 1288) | -4.43 kPa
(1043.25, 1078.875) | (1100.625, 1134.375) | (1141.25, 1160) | 4.18 kPa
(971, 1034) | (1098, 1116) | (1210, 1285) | 1.71 kPa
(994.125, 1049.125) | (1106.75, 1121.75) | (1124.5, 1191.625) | 1.45 kPa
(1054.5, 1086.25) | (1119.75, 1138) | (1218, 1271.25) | 1.51 kPa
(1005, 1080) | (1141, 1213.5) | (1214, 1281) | -4.13 kPa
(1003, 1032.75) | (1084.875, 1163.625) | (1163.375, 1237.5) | 7.37 kPa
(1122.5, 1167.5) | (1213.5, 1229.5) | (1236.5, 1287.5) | -1.50 kPa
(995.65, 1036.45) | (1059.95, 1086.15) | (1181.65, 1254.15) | 1.52 kPa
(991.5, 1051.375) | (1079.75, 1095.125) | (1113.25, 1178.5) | 1.59 kPa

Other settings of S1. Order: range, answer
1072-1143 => 4.79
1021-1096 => 4.86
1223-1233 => 5.65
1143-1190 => 5.54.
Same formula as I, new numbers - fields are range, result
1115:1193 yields 6.05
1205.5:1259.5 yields 5.94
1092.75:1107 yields 5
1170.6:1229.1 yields 6.1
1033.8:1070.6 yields 6.12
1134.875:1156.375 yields 6.04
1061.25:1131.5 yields 5.67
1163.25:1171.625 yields 5.83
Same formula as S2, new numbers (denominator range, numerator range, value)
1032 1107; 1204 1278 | 1.02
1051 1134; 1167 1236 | 1.11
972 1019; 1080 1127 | 0.88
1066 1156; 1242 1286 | 0.98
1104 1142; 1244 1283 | 1.01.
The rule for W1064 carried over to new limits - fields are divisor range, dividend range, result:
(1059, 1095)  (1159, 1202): 1.09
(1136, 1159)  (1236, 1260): 0.92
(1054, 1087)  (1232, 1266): 0.97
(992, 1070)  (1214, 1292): 0.93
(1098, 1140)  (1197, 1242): 1.15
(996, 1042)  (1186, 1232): 1.00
